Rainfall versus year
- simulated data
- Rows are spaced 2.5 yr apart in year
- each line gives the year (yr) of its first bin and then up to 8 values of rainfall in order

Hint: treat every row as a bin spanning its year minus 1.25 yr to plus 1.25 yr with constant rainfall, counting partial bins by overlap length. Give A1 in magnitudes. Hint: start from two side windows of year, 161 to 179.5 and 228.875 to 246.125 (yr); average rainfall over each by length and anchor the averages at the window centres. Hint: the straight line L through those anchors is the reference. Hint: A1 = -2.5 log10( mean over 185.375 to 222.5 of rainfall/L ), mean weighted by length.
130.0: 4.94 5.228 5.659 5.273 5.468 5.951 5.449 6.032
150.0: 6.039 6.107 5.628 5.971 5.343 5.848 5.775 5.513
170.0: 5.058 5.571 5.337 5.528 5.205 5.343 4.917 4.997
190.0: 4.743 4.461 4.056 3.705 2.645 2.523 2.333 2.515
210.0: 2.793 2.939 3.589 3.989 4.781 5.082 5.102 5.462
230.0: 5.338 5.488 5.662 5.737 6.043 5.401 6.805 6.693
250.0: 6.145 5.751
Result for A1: 0.47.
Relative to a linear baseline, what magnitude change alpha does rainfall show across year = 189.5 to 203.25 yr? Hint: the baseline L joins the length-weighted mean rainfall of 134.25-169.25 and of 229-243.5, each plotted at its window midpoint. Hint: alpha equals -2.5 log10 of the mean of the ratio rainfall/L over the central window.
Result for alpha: 0.470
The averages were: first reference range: 5.71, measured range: 3.67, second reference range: 5.62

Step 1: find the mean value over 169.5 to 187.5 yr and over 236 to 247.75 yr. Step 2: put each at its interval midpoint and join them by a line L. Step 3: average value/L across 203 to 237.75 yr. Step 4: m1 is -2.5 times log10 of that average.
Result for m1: 0.34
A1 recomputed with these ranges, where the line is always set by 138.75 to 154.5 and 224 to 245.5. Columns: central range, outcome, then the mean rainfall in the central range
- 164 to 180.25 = 0.066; 5.43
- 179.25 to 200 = 0.254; 4.54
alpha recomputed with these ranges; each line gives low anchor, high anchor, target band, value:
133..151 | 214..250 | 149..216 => 0.205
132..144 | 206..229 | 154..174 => -0.112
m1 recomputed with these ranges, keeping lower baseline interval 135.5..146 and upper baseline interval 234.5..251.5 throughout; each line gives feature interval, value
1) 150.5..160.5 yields -0.036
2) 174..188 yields 0.104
